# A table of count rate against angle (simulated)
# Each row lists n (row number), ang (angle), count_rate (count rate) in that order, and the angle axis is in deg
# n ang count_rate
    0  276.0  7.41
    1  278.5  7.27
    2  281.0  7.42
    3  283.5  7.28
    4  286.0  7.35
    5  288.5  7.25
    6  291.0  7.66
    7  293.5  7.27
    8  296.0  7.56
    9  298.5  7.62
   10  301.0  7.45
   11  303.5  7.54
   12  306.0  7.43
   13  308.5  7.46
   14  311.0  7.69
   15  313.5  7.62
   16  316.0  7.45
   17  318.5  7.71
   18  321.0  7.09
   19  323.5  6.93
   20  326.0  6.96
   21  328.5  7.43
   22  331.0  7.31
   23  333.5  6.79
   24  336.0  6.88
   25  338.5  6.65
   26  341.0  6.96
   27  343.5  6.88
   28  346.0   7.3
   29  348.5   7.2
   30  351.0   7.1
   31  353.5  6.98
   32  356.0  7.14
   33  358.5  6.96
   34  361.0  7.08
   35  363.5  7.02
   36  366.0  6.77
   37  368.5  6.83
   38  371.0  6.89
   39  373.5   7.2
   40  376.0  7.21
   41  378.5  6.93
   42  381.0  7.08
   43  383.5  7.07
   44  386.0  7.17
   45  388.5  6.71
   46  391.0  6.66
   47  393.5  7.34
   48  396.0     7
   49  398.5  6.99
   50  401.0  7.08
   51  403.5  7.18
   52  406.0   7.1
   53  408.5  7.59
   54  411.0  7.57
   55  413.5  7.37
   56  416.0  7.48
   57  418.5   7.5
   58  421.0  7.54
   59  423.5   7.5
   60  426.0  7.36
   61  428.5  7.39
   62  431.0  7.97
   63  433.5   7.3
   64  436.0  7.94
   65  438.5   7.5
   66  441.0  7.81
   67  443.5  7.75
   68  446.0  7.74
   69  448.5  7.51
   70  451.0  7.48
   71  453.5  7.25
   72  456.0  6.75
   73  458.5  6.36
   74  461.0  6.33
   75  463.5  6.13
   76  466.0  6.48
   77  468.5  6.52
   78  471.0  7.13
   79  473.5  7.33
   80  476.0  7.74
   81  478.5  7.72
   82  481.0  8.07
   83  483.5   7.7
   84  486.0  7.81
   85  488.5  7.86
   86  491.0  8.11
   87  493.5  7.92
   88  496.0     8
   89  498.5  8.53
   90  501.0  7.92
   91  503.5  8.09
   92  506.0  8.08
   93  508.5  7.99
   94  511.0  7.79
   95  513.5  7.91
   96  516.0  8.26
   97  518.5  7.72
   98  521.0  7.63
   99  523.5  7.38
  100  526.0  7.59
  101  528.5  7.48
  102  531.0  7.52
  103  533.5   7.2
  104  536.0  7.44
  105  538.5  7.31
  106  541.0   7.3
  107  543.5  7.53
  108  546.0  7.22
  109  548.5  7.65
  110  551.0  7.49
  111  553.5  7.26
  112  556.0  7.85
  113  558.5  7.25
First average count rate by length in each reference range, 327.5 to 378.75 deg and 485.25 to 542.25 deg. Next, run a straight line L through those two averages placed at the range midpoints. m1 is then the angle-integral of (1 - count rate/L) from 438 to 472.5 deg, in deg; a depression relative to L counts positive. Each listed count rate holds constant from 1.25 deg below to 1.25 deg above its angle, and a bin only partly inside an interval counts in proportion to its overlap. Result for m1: 2.1 deg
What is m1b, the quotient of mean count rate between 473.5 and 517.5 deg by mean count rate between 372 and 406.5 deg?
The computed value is 1.13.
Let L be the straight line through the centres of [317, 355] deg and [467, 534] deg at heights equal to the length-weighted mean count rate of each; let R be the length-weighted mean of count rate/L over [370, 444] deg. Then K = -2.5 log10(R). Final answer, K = 0.01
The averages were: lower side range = 7.08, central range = 7.3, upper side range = 7.74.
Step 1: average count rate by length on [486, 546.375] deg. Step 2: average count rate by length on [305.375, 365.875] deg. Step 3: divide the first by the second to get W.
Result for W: 1.1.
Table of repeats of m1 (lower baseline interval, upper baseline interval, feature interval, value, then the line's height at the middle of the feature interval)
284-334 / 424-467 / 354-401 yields 2.0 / 7.32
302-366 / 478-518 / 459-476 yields 2.4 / 7.83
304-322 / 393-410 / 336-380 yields 2.0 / 7.34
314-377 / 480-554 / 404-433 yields -0.5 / 7.35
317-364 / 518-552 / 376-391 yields 0.4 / 7.16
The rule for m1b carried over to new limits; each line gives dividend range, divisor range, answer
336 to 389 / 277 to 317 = 0.94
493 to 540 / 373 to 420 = 1.08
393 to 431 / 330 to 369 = 1.05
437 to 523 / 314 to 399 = 1.07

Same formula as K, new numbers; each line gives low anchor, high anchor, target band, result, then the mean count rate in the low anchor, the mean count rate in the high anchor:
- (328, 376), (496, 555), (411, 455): -0.03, 7.02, 7.67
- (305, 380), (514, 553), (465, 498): -0.03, 7.13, 7.52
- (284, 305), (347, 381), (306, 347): 0.01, 7.46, 7.03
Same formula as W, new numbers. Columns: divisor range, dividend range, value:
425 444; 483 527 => 1.04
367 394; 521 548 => 1.06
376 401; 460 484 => 1.01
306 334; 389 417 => 0.98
